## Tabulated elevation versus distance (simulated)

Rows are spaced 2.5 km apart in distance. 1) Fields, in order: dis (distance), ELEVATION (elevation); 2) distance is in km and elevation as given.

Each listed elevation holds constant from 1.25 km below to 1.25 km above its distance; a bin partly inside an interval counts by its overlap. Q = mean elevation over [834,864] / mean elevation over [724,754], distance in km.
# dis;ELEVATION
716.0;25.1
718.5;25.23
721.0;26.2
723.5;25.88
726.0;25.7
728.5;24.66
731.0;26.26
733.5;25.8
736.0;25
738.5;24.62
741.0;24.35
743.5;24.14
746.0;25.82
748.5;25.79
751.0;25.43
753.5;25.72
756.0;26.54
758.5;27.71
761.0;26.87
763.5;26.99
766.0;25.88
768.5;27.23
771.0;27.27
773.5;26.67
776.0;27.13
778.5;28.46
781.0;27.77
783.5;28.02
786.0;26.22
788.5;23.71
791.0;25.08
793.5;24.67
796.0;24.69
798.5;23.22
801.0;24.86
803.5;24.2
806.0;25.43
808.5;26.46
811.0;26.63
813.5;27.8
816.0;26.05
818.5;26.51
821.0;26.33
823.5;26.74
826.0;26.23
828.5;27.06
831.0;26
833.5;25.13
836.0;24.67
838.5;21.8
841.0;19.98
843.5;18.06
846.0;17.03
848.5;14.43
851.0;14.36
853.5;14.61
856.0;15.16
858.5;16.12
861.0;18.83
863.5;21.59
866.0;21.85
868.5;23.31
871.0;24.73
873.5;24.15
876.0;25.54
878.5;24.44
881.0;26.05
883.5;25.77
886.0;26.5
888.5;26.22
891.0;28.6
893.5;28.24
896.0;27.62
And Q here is 0.7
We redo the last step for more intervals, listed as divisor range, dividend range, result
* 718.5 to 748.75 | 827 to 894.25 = 0.88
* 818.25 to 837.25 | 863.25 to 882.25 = 0.92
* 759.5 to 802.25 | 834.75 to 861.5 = 0.68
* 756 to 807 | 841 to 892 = 0.82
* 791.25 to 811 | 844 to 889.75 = 0.85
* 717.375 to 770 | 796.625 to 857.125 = 0.89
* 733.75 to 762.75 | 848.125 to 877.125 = 0.77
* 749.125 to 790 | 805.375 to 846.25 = 0.93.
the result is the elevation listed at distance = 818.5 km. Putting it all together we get 26.51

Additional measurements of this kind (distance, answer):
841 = 19.98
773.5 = 26.67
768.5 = 27.23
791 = 25.08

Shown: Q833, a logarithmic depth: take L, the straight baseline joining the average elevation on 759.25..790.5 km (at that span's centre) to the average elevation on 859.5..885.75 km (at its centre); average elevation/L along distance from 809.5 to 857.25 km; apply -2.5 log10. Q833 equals 0.12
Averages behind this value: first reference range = 26.8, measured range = 22.4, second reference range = 23.7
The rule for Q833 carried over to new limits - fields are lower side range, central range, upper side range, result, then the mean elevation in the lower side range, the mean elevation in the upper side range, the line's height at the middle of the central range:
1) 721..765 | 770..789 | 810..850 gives -0.09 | 25.7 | 23.7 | 24.9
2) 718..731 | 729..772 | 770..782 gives 0.03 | 25.6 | 27.5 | 26.5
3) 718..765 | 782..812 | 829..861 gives -0.14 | 25.7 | 19.1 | 22.2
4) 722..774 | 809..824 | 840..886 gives -0.18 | 25.9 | 20.5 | 22.7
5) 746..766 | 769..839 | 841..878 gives -0.13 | 26.4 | 19.4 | 23.1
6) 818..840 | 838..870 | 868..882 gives 0.35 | 25.5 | 24.8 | 25.1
